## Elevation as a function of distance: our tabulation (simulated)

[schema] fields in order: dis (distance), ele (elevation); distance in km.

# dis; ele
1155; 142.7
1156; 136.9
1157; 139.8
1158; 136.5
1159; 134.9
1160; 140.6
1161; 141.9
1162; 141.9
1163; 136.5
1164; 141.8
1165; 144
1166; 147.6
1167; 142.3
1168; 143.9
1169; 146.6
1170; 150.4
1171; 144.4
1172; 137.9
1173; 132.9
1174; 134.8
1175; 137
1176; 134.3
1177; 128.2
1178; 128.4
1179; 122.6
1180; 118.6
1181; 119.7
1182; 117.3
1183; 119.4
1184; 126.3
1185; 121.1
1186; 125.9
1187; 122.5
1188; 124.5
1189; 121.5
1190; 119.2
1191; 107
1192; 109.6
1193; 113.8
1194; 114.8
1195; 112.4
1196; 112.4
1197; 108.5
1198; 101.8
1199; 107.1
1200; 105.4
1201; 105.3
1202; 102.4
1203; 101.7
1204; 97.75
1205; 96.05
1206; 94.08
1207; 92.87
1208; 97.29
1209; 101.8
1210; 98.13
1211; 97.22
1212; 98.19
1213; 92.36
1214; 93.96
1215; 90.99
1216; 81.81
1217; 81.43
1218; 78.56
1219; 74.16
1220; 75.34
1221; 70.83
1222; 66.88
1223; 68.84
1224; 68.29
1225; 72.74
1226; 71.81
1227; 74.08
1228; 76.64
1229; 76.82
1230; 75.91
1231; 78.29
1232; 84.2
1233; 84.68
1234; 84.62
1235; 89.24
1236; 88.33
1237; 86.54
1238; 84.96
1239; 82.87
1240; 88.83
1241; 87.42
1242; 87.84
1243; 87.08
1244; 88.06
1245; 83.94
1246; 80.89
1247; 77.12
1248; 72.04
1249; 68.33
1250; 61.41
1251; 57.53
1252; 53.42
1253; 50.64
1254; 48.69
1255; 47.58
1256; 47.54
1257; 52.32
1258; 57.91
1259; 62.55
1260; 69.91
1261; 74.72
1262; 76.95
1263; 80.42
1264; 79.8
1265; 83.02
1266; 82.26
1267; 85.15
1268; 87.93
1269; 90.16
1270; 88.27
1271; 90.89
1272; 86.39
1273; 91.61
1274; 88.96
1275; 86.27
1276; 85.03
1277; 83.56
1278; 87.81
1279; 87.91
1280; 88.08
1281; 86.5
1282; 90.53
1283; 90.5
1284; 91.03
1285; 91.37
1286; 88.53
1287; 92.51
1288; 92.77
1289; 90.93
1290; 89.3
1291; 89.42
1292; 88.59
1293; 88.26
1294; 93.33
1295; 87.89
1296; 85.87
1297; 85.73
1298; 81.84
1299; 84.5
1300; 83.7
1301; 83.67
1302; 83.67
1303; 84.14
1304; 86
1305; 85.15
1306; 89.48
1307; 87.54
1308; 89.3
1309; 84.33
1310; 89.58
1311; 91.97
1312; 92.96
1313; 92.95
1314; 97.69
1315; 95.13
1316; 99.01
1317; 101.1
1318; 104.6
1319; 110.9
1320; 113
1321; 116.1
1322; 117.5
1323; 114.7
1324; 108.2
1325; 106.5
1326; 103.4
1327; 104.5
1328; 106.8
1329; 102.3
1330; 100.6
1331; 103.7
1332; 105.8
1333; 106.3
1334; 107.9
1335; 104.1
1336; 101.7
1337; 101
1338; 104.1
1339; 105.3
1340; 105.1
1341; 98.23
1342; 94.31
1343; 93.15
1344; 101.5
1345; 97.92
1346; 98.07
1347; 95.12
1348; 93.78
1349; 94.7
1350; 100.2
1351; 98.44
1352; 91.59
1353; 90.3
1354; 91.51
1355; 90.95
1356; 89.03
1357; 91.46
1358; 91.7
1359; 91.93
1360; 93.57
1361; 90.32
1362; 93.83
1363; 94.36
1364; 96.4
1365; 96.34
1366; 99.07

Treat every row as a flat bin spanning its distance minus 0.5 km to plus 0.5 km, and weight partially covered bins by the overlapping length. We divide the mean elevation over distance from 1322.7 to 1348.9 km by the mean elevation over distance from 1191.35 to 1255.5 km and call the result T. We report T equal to 1.2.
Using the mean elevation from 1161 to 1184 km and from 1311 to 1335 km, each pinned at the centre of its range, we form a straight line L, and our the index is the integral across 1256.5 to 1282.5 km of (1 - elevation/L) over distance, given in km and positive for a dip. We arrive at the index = 7.6 km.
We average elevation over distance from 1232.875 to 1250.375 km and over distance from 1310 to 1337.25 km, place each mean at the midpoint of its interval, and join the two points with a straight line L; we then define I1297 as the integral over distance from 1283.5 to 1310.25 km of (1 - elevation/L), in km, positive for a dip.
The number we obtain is 2.5 km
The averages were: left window 82.6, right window 104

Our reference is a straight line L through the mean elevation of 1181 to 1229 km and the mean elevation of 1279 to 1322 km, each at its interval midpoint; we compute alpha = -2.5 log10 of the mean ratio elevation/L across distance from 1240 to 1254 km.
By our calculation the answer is 0.287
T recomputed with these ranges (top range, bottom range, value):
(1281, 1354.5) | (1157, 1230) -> 0.87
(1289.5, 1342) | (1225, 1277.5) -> 1.26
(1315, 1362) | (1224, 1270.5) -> 1.33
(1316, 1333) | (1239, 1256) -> 1.51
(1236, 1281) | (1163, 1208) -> 0.64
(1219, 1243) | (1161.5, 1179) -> 0.57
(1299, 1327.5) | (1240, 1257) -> 1.41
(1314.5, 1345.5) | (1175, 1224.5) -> 1.01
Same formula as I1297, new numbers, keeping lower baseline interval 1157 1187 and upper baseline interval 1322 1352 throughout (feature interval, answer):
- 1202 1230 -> 9.1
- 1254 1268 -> 5.7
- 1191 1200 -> 1.4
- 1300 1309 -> 1.9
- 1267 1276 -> 2.1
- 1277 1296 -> 3.8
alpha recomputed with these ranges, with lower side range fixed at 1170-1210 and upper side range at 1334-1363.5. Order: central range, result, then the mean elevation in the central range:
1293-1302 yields 0.195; 85.8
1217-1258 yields 0.436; 73.8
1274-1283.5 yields 0.199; 87.4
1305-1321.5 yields 0.042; 96.9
